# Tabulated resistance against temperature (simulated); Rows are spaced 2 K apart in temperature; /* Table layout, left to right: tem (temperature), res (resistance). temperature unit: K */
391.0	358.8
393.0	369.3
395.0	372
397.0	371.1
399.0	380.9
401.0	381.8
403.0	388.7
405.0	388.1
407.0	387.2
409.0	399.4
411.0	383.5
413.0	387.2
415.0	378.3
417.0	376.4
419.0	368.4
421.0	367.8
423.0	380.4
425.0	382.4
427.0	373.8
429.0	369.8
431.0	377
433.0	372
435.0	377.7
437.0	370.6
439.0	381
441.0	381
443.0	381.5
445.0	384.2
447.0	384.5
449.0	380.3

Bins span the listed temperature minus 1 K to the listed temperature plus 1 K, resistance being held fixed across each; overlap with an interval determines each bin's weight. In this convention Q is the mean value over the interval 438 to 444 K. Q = 381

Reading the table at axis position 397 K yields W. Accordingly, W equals 371.1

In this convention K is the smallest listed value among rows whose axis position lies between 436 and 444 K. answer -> 370.6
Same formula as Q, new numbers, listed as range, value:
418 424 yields 372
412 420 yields 378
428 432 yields 373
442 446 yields 383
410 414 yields 385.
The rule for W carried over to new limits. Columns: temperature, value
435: 377.7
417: 376.4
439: 381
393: 369.3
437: 370.6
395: 372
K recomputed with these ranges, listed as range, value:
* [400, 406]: 381.8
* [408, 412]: 383.5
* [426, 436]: 369.8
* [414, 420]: 368.4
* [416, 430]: 367.8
